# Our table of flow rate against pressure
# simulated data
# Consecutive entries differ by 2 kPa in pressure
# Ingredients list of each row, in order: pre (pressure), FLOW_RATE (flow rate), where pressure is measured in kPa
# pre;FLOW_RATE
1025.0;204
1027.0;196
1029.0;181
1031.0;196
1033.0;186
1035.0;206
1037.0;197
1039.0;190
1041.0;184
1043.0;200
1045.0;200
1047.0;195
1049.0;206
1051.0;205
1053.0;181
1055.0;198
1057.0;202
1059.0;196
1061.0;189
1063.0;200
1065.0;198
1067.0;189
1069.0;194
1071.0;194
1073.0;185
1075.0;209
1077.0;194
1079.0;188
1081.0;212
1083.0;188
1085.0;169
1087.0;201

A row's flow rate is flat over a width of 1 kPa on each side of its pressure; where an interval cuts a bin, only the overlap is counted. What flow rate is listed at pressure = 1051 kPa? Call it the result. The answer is 205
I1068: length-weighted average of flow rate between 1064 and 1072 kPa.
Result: 194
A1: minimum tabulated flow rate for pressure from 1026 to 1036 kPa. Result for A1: 181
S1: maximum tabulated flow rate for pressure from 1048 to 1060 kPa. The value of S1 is 206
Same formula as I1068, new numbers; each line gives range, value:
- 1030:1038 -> 196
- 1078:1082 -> 200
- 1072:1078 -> 196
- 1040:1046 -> 195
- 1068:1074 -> 191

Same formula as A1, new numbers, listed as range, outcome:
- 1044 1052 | 195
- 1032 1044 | 184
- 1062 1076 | 185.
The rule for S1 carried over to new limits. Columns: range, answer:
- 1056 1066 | 202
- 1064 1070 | 198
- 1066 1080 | 209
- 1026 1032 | 196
